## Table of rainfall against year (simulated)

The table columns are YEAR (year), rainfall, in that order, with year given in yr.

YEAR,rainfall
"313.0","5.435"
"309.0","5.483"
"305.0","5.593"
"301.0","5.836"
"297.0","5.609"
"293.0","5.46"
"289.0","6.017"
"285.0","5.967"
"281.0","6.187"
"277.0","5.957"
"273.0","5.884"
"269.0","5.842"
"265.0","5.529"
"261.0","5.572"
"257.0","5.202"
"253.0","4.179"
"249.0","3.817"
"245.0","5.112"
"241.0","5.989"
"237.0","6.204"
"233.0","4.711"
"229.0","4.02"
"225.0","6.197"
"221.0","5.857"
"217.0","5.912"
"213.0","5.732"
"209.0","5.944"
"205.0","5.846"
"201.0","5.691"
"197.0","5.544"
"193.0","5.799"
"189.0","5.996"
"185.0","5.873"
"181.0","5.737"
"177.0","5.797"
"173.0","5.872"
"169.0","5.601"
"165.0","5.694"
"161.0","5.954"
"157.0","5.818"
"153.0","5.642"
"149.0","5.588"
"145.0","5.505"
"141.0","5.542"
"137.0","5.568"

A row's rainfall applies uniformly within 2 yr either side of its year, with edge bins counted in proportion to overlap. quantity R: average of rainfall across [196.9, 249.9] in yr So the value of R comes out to 5.5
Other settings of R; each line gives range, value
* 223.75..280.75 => 5.32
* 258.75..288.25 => 5.85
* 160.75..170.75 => 5.72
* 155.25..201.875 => 5.78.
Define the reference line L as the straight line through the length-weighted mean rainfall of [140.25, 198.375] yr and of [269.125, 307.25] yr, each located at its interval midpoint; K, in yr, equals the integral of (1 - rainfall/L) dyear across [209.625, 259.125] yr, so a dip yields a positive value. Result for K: 4.48 yr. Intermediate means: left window 5.74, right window 5.83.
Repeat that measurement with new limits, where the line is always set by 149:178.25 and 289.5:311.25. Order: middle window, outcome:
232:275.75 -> 2.8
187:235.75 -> 0.8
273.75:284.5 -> -0.7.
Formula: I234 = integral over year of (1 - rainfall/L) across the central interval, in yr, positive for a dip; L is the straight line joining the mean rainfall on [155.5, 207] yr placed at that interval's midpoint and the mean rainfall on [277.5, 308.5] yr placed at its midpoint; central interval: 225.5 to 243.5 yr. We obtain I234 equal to 1.5 yr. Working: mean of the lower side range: 5.79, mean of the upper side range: 5.8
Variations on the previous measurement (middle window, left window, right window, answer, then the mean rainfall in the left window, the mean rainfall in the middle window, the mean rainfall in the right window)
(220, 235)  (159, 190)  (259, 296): 1.7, 5.81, 5.15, 5.82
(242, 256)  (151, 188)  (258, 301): 3.0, 5.78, 4.54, 5.79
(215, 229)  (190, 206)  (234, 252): -0.7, 5.73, 5.71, 5.19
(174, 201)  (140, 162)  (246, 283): -1.1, 5.67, 5.79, 5.35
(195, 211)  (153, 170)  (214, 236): -0.7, 5.76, 5.76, 5.4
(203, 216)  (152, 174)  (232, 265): -1.0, 5.76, 5.85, 5.14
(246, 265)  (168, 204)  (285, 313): 3.0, 5.77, 4.8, 5.67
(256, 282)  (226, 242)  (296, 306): -1.2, 5.24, 5.74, 5.7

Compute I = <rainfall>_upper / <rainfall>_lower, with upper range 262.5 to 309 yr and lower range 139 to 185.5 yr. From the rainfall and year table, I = 1.01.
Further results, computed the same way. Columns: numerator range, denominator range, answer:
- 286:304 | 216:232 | 1.06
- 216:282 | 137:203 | 0.94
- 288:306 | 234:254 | 1.12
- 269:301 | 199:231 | 1.04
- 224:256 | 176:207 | 0.86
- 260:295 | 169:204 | 1.01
